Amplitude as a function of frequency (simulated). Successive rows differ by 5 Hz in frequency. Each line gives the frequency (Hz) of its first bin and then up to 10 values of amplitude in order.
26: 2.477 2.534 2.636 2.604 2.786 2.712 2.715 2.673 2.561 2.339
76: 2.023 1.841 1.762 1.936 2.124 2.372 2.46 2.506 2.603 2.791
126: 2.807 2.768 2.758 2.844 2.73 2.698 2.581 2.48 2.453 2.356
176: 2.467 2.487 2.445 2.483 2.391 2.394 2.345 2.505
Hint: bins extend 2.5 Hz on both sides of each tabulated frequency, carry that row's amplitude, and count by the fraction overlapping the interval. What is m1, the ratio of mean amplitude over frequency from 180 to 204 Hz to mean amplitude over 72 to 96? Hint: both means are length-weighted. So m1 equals 1.25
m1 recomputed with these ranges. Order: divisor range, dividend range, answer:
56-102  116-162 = 1.23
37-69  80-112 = 0.80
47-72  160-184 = 0.93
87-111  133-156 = 1.23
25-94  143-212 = 1.04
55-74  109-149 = 1.07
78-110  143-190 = 1.20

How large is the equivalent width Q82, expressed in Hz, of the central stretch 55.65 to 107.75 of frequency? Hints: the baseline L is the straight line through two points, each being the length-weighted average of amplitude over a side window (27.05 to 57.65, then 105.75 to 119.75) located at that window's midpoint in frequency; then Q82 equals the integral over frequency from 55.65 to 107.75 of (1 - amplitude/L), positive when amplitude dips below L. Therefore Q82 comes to 7.37 Hz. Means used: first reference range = 2.65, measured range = 2.23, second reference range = 2.56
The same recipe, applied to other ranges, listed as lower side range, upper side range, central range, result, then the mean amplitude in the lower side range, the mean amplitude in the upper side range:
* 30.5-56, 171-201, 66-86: 4.0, 2.67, 2.44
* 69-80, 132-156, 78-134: 1.3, 2.13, 2.74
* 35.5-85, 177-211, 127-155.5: -3.6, 2.46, 2.43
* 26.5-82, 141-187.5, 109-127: -1.0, 2.51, 2.54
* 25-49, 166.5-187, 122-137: -1.7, 2.62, 2.44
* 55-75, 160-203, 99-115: 0.2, 2.52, 2.44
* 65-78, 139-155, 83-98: 2.9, 2.29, 2.74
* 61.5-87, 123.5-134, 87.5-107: 2.0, 2.17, 2.79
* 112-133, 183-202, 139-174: 0.0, 2.72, 2.43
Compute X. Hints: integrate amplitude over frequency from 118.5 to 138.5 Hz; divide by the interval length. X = 2.78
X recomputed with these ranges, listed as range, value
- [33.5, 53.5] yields 2.68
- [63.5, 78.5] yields 2.31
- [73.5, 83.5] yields 1.93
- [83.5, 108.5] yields 2.13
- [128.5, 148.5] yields 2.77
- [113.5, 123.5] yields 2.7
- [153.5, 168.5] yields 2.5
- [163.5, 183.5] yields 2.44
